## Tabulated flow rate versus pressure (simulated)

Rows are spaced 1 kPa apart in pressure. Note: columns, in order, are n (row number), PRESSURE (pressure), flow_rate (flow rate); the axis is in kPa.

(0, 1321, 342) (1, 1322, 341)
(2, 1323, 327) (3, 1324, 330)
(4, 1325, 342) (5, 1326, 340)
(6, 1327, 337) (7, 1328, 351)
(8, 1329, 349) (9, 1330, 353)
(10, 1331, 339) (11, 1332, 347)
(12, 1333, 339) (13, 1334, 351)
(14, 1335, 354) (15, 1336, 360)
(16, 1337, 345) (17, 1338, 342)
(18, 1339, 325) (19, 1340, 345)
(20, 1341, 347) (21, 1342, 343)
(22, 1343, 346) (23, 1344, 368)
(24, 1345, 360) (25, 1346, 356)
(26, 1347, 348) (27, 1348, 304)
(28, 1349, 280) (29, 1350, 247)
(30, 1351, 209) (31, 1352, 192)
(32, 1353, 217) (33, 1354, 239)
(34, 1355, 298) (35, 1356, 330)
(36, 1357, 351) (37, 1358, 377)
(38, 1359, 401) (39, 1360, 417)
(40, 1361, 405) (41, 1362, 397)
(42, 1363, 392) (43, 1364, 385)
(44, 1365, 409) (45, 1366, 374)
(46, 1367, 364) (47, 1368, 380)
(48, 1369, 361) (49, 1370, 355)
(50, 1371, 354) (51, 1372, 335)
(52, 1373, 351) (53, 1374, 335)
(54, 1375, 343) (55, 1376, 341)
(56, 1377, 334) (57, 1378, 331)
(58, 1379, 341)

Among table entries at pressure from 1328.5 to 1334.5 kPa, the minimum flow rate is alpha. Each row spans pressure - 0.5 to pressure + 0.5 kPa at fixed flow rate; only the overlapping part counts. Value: 339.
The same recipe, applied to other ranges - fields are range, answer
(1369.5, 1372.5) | 335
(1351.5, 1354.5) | 192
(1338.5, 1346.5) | 325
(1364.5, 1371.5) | 354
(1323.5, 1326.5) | 330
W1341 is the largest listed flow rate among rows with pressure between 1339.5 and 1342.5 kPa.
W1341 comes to 347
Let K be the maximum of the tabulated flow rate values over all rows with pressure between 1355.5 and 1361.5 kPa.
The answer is 417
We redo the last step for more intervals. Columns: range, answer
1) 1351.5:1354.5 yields 239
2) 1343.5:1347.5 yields 368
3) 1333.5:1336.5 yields 360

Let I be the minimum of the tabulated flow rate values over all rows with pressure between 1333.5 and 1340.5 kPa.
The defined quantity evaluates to 325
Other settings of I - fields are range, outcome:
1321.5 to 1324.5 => 327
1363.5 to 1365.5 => 385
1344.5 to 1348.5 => 304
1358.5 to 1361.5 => 401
